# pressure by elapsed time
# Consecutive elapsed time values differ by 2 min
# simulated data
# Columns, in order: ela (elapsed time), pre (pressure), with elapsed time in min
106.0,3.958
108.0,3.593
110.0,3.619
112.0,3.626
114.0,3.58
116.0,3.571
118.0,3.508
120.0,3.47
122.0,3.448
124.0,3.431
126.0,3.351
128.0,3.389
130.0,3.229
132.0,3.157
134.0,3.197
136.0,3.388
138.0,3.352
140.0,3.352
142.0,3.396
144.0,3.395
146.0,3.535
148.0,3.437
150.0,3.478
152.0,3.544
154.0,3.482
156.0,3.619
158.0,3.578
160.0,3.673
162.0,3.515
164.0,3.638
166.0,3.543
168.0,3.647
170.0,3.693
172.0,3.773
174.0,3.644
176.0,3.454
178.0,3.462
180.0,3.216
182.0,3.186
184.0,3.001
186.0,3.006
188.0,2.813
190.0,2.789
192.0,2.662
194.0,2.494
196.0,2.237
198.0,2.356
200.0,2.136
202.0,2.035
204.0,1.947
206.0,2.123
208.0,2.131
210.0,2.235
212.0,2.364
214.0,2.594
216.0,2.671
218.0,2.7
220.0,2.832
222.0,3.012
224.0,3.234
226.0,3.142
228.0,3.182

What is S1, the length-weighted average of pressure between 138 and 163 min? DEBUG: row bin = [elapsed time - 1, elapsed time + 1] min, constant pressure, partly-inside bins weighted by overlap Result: 3.49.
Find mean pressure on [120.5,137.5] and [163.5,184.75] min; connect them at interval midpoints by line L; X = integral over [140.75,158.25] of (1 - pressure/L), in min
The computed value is -0.5 min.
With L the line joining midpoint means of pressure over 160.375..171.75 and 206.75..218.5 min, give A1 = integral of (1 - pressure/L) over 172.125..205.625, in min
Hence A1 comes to 3.0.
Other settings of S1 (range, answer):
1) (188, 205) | 2.36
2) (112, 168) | 3.46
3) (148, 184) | 3.52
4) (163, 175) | 3.66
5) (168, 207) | 2.86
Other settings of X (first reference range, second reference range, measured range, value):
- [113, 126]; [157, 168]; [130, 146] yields 0.9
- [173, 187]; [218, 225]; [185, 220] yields 7.6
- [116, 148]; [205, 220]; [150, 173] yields -4.4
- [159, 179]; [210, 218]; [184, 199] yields 2.1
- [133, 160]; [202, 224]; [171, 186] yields -1.9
